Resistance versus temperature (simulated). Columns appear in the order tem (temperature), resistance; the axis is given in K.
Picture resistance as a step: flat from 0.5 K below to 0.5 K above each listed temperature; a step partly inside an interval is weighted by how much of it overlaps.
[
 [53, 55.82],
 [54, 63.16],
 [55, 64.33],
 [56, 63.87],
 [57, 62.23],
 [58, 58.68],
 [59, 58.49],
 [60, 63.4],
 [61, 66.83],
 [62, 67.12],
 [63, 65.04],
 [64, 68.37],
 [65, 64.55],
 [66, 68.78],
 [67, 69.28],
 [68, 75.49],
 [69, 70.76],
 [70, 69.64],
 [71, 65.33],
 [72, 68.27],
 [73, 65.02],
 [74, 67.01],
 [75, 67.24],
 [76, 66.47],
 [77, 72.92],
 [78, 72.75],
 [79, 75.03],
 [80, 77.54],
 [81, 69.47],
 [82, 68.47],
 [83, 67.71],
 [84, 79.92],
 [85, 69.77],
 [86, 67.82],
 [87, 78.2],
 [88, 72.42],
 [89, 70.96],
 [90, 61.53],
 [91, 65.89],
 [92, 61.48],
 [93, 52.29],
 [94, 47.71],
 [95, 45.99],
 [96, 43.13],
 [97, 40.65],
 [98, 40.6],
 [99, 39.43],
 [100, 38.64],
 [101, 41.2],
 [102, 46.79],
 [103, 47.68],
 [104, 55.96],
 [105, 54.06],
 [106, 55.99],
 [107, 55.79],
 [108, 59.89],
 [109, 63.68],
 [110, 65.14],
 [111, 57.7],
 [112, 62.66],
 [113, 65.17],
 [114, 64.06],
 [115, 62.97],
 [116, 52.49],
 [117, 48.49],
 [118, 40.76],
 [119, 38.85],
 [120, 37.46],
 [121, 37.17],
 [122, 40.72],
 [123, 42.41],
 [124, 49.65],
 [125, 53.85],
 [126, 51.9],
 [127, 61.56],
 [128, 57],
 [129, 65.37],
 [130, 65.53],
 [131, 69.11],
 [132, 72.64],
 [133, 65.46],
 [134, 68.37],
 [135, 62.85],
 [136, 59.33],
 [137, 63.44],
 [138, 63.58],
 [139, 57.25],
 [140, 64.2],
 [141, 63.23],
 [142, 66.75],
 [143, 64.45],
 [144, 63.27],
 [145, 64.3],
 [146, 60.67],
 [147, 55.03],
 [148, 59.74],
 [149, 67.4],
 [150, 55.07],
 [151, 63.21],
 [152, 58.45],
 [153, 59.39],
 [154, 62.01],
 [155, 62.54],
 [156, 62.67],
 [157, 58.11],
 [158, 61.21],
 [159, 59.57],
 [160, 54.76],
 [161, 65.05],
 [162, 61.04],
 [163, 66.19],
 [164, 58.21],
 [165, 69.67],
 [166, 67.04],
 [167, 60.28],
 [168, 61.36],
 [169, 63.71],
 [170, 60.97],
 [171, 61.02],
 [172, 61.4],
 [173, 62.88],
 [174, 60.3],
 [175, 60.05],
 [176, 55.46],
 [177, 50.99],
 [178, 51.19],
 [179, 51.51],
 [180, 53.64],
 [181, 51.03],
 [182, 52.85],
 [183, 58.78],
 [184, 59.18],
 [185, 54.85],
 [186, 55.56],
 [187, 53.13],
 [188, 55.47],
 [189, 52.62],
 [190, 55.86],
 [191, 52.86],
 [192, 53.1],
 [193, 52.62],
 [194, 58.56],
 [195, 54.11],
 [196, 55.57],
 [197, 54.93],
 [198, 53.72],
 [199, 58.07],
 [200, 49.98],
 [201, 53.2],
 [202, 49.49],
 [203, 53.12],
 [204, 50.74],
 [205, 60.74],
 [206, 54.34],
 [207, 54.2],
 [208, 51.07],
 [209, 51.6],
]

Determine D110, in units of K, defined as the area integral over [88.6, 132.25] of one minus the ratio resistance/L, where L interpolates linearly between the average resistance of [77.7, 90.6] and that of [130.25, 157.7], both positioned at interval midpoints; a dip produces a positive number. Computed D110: 9.2 K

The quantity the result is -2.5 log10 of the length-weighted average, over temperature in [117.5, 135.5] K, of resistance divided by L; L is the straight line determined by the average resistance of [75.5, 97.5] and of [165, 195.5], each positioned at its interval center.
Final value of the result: 0.130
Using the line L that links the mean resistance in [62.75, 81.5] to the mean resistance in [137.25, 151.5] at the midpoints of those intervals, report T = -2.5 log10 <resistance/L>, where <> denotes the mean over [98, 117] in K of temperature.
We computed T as 0.21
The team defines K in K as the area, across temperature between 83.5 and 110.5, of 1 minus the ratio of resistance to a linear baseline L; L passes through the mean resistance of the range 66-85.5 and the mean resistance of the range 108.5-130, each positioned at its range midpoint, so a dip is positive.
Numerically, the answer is 2.56 K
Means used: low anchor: 70.4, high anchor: 53.6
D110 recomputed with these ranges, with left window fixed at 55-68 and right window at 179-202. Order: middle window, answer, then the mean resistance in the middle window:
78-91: -1.7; 71.4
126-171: -3.5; 62.4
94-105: 3.1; 44.6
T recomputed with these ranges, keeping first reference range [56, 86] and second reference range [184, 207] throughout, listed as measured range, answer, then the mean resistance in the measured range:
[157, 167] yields -0.07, 62.2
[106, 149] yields 0.06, 58.3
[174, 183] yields 0.04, 54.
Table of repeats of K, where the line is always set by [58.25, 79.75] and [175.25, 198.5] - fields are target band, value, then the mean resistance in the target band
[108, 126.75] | 3.0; 52.3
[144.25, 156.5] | -0.5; 60.9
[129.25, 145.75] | -1.2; 64.6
